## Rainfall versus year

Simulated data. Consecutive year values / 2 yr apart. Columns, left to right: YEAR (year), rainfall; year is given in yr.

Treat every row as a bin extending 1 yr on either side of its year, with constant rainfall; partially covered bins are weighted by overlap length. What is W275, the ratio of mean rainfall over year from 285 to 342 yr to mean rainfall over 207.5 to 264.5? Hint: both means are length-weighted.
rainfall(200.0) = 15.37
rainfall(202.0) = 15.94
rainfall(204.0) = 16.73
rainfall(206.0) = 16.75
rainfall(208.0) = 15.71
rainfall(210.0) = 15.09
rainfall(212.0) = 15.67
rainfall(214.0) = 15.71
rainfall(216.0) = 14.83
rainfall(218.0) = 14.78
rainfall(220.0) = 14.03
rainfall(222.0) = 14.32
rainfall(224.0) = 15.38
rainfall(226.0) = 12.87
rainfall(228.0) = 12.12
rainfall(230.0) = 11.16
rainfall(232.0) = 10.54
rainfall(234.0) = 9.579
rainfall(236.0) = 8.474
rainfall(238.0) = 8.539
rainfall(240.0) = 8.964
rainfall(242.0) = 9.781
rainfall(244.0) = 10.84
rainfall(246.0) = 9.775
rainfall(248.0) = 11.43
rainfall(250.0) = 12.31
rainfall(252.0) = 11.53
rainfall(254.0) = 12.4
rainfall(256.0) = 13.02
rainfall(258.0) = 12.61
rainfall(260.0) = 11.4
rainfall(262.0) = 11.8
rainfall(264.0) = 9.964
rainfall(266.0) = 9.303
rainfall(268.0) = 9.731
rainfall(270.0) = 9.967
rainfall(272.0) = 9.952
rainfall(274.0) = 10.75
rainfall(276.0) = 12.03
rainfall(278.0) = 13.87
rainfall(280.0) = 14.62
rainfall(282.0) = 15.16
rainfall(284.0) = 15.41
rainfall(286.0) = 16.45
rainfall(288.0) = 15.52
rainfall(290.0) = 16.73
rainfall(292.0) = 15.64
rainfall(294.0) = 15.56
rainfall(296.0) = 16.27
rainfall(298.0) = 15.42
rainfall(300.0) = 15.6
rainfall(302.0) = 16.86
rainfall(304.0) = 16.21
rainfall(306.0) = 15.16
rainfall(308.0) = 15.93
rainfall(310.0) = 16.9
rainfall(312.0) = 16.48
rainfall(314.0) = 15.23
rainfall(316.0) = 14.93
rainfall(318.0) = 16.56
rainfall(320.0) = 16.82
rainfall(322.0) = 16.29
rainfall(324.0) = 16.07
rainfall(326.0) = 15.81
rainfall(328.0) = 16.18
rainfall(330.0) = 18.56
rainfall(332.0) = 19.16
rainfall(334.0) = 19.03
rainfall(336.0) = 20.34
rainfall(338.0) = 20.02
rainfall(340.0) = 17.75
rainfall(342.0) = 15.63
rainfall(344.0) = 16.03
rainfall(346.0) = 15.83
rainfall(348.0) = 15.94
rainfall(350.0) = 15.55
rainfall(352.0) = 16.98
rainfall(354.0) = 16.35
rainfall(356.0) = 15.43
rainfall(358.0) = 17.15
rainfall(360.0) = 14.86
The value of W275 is 1.36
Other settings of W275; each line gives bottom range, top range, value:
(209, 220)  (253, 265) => 0.79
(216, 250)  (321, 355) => 1.49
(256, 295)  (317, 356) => 1.31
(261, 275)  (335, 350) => 1.69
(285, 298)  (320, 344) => 1.10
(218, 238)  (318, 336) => 1.45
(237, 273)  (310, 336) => 1.57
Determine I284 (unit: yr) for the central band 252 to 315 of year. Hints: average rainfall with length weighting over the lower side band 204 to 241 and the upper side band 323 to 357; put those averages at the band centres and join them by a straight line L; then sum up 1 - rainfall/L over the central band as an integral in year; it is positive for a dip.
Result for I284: 5.6 yr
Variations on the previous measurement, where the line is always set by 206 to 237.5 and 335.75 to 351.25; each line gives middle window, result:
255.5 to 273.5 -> 4.7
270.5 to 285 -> 2.0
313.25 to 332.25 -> -0.1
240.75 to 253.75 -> 2.9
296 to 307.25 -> -0.1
